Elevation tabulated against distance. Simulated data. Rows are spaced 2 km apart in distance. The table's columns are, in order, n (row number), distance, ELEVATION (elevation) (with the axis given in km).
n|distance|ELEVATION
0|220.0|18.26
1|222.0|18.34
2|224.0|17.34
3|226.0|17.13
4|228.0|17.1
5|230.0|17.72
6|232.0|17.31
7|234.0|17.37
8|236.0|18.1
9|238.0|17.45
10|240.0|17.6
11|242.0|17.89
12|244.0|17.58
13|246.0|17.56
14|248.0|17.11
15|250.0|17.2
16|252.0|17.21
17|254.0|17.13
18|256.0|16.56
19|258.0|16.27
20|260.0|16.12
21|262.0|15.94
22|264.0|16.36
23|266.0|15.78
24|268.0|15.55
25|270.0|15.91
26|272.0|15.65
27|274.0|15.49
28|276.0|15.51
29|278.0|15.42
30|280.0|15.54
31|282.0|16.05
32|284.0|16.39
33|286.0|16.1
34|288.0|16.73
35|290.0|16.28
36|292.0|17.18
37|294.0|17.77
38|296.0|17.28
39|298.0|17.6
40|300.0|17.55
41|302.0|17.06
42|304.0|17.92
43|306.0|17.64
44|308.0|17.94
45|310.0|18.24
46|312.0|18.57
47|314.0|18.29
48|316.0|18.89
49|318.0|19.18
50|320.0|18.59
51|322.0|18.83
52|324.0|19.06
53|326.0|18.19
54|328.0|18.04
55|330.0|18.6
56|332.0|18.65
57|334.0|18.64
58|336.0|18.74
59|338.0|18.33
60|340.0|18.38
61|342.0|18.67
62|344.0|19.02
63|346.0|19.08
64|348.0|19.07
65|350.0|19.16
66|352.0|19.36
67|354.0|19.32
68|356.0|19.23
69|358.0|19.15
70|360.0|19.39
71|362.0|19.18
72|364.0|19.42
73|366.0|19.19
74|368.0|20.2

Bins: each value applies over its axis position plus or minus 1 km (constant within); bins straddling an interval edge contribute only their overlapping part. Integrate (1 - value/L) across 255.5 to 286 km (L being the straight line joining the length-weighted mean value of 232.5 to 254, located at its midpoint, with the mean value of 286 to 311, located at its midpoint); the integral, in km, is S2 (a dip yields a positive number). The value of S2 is 2.68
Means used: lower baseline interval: 17.5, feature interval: 15.9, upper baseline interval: 17.4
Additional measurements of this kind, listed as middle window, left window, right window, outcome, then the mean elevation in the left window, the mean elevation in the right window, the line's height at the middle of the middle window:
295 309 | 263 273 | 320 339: -0.2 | 15.8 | 18.6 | 17.4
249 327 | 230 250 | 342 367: 5.1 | 17.5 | 19.2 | 18.2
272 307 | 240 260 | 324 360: 2.4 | 17.1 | 18.8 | 17.9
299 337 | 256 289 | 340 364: -1.2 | 15.9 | 19.1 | 17.8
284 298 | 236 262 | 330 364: 0.8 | 17.1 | 19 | 17.9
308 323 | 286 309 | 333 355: -0.6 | 17.3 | 18.9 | 17.9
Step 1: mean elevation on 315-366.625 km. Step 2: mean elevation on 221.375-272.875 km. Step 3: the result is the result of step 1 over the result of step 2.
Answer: 1.11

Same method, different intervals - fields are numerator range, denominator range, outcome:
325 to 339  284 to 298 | 1.09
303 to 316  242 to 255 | 1.05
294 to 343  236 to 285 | 1.11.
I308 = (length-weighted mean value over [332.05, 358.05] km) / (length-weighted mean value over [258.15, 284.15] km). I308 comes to 1.2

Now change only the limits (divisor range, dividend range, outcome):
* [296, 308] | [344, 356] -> 1.09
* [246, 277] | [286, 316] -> 1.08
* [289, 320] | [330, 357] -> 1.06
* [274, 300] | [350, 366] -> 1.17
